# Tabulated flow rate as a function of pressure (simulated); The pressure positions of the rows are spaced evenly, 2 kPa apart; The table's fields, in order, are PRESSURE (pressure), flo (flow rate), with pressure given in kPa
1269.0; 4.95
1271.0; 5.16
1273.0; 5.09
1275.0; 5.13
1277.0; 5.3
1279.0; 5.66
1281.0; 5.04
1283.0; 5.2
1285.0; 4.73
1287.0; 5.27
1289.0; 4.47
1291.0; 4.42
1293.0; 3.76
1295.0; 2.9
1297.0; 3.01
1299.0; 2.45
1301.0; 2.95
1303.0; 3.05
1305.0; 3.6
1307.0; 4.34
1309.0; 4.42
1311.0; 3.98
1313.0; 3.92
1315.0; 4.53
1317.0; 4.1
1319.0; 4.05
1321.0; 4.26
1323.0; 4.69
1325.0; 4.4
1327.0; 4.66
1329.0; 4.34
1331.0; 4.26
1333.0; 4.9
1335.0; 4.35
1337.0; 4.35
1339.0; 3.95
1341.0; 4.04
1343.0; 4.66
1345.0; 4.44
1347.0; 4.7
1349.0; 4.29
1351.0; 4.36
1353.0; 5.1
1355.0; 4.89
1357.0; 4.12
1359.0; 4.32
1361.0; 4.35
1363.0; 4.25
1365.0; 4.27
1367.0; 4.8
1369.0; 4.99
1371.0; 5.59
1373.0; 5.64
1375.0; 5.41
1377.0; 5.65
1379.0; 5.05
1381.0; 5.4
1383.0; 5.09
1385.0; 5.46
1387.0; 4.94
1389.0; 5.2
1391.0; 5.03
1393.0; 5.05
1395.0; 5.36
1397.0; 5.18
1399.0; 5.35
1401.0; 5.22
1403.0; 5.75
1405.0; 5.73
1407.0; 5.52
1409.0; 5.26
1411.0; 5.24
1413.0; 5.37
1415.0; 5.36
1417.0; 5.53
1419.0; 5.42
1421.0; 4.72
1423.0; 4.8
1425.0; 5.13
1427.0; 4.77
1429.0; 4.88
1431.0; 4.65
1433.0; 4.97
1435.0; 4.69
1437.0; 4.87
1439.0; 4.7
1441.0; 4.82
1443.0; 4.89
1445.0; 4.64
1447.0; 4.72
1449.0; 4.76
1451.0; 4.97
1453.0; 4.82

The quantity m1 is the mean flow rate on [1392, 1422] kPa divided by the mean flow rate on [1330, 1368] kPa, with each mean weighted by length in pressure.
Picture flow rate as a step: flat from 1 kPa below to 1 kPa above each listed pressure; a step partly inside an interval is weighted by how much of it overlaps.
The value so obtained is 1.20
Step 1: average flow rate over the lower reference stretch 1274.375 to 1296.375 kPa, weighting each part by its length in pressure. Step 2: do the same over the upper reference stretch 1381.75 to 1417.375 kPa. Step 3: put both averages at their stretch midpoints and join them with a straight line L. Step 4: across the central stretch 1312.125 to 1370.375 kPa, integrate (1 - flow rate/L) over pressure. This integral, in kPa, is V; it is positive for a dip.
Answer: 6.48 kPa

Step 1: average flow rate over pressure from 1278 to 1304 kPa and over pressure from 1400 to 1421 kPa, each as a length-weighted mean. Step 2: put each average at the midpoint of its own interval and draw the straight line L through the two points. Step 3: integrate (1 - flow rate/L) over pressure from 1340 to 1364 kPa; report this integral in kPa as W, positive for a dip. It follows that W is 1.47 kPa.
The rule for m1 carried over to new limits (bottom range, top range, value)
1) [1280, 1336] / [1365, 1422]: 1.27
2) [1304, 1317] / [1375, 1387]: 1.28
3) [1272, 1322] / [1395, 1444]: 1.21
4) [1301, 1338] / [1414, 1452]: 1.17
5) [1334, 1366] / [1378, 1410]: 1.20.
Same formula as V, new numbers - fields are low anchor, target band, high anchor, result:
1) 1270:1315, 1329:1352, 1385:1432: 1.3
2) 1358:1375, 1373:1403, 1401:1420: -0.9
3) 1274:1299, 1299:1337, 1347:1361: 3.3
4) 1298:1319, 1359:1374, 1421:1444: -1.9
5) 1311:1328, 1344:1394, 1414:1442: -3.2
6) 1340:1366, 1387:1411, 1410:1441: -2.6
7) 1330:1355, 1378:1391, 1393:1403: -0.2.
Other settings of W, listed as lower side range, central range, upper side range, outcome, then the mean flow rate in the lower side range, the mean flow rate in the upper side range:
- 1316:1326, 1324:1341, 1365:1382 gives 0.5 kPa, 4.3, 5.25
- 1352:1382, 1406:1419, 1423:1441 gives -1.4 kPa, 4.92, 4.83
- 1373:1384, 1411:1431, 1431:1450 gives -0.5 kPa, 5.35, 4.78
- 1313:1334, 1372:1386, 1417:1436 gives -2.1 kPa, 4.4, 4.93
